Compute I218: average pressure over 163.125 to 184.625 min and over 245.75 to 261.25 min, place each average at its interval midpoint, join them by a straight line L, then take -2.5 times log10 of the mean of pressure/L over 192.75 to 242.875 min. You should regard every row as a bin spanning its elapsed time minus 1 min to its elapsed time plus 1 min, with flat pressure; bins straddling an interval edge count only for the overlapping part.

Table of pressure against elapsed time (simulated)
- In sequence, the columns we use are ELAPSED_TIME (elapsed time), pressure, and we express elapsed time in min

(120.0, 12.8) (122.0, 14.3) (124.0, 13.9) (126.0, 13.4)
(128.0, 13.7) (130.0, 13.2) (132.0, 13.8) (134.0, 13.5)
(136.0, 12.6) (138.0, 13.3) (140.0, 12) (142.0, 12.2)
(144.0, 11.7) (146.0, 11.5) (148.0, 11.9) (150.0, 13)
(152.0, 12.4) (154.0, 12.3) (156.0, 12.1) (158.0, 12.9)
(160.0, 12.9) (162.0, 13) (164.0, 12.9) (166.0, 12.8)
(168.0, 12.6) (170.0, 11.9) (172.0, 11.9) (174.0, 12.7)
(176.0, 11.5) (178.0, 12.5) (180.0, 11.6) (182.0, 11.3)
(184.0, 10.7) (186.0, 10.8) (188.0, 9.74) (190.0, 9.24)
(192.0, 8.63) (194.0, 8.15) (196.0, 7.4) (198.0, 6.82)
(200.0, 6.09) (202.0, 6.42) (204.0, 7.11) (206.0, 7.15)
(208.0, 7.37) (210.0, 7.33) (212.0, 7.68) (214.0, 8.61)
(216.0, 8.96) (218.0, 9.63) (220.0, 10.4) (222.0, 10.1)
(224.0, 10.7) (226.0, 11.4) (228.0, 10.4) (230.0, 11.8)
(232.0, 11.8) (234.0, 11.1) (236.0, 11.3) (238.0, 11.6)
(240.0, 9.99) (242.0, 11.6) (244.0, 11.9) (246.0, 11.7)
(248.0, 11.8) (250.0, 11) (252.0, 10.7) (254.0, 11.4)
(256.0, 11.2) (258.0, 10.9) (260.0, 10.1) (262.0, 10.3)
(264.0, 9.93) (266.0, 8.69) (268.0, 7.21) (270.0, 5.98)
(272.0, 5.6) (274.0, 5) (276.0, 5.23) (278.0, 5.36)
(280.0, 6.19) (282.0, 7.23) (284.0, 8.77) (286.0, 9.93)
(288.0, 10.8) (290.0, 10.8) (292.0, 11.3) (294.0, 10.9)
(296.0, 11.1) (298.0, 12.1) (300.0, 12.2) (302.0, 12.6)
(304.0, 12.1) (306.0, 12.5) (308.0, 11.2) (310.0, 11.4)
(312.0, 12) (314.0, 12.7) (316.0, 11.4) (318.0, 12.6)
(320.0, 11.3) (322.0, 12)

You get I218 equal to 0.24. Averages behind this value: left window 12.1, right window 11.1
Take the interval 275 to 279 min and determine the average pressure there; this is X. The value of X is 5.29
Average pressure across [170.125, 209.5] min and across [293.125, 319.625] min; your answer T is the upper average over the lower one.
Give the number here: 1.27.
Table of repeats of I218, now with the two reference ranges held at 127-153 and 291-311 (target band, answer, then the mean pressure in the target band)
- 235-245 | 0.076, 11.3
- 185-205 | 0.467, 8.04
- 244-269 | 0.148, 10.5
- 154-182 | 0.013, 12.4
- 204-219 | 0.458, 8.04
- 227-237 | 0.080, 11.3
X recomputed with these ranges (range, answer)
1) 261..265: 10.1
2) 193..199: 7.46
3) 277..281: 5.78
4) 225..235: 11.3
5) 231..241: 11.2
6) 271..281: 5.48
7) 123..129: 13.7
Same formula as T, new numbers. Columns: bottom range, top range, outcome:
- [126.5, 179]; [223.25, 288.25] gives 0.77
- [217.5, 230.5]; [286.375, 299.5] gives 1.05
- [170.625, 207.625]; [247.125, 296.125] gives 0.96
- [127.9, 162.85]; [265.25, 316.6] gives 0.76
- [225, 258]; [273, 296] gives 0.75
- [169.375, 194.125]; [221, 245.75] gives 1.02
